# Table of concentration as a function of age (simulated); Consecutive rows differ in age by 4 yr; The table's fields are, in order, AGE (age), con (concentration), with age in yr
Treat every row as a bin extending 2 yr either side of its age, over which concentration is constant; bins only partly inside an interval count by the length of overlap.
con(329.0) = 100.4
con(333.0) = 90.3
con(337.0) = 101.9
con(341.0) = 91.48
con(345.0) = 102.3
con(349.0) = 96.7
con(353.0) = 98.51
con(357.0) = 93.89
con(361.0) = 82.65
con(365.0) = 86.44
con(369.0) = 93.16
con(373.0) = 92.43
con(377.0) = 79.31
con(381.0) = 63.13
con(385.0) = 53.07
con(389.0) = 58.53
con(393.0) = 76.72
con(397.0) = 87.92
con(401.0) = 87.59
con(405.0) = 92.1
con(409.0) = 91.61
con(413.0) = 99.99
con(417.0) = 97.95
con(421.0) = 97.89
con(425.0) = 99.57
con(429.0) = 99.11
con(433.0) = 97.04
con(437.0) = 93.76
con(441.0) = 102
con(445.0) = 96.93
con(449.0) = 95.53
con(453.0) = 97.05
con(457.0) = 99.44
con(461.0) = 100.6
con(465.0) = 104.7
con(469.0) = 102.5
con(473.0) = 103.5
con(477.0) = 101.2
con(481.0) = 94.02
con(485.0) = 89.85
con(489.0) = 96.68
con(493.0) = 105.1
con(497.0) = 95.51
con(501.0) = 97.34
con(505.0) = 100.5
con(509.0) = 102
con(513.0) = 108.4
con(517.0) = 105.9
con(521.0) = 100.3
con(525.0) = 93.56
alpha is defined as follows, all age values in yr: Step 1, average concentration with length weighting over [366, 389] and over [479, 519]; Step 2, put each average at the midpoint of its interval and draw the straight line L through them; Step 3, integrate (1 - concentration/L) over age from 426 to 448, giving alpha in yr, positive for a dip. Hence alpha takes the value -2.70 yr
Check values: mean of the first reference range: 75.1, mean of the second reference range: 99.5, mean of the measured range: 97.7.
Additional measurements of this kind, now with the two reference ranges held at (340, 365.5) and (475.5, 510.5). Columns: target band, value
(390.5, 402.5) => 1.53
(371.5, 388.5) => 4.36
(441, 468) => -0.74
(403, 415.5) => 0.08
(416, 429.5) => -0.40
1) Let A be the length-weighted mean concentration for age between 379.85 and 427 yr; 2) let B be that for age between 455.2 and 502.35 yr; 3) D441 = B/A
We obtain 1.18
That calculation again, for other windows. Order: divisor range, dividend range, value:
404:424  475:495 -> 1.01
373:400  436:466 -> 1.37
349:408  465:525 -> 1.21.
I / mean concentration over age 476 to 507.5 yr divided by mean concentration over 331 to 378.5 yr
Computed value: 1.1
